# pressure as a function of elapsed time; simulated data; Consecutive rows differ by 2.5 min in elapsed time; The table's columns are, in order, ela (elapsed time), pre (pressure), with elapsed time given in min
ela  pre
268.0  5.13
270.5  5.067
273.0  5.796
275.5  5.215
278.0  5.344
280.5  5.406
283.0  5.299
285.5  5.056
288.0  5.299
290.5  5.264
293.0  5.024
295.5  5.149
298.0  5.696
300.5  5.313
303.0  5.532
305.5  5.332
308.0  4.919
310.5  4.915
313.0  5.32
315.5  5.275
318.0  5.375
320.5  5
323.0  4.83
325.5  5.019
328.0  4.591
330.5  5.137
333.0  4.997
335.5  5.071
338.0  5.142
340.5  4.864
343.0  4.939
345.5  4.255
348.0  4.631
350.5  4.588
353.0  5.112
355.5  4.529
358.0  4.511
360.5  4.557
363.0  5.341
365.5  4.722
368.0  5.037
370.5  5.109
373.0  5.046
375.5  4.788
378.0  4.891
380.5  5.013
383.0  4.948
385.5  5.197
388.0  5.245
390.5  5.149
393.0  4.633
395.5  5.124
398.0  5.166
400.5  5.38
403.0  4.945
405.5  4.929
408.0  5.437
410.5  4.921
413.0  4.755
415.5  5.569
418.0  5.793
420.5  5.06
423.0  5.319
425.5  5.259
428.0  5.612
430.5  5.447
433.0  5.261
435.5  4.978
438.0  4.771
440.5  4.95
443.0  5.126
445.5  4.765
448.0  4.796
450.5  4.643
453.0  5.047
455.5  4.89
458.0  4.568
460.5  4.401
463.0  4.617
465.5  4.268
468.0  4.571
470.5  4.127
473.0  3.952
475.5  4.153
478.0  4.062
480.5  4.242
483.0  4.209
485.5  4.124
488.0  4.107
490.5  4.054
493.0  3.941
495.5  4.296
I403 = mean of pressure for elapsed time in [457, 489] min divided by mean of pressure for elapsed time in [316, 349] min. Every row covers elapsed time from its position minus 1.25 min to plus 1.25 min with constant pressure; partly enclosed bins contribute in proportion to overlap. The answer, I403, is 0.9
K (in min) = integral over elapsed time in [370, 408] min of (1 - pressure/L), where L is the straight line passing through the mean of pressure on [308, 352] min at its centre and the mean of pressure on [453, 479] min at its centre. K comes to -2.80 min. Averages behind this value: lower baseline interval 4.94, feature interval 5.05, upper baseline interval 4.4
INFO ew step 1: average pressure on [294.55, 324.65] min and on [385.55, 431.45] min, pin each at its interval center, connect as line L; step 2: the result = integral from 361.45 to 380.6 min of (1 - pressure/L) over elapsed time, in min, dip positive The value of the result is 0.8 min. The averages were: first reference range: 5.22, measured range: 4.99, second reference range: 5.21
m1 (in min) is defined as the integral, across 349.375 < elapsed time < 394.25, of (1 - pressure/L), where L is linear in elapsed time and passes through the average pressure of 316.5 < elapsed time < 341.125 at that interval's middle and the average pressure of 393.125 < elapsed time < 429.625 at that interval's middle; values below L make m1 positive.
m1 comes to 1.8 min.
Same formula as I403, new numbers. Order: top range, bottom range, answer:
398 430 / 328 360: 1.09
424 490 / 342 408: 0.94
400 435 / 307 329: 1.04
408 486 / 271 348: 0.93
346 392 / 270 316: 0.93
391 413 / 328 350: 1.04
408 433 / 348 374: 1.10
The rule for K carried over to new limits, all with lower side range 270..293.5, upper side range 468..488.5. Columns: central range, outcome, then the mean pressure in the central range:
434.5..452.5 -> -2.13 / 4.87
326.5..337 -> 0.10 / 4.96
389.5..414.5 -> -2.48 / 5.05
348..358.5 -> 0.40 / 4.69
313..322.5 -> -0.22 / 5.2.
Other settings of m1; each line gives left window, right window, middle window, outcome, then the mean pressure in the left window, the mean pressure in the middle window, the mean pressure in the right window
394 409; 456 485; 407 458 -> -3.61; 5.15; 5.1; 4.3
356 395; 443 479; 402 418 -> -1.28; 4.94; 5.15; 4.52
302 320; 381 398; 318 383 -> 3.28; 5.22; 4.88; 5.06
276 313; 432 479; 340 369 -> 1.55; 5.25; 4.75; 4.63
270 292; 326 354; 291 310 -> -0.40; 5.31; 5.27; 4.85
